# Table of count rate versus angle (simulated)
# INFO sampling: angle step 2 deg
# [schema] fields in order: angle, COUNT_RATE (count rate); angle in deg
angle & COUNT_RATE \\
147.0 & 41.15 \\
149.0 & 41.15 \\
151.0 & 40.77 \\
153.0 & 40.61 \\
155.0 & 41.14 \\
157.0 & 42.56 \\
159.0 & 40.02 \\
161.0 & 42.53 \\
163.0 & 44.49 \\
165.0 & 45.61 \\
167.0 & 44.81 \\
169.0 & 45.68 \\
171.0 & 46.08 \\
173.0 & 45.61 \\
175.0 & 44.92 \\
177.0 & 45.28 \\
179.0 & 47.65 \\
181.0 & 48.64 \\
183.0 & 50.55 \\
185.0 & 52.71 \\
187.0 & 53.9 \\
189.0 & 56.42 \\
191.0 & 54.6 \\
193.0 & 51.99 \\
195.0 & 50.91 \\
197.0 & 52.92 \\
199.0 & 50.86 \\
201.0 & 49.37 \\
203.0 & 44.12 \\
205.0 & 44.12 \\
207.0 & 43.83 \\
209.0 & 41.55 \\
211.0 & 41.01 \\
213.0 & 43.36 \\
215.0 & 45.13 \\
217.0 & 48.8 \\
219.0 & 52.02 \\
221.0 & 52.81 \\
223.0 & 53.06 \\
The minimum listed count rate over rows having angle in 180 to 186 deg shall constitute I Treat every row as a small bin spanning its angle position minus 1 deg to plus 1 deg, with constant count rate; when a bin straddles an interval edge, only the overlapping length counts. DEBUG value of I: 48.64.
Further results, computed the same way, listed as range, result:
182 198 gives 50.55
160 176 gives 42.53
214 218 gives 45.13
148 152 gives 40.77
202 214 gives 41.01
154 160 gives 40.02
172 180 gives 44.92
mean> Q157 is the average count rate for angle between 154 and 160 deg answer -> 41.2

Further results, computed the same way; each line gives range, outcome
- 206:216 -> 43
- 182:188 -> 52.4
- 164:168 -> 45.2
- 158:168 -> 43.5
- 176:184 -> 48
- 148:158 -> 41.2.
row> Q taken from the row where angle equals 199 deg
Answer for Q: 50.86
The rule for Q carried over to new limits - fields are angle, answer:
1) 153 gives 40.61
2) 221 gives 52.81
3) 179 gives 47.65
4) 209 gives 41.55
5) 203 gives 44.12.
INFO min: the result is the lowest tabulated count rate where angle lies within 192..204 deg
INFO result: 44.12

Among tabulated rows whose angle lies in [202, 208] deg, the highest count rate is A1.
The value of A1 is 44.12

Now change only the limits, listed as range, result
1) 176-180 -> 47.65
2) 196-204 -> 52.92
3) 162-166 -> 45.61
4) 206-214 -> 43.83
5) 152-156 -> 41.14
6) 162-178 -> 46.08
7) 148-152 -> 41.15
